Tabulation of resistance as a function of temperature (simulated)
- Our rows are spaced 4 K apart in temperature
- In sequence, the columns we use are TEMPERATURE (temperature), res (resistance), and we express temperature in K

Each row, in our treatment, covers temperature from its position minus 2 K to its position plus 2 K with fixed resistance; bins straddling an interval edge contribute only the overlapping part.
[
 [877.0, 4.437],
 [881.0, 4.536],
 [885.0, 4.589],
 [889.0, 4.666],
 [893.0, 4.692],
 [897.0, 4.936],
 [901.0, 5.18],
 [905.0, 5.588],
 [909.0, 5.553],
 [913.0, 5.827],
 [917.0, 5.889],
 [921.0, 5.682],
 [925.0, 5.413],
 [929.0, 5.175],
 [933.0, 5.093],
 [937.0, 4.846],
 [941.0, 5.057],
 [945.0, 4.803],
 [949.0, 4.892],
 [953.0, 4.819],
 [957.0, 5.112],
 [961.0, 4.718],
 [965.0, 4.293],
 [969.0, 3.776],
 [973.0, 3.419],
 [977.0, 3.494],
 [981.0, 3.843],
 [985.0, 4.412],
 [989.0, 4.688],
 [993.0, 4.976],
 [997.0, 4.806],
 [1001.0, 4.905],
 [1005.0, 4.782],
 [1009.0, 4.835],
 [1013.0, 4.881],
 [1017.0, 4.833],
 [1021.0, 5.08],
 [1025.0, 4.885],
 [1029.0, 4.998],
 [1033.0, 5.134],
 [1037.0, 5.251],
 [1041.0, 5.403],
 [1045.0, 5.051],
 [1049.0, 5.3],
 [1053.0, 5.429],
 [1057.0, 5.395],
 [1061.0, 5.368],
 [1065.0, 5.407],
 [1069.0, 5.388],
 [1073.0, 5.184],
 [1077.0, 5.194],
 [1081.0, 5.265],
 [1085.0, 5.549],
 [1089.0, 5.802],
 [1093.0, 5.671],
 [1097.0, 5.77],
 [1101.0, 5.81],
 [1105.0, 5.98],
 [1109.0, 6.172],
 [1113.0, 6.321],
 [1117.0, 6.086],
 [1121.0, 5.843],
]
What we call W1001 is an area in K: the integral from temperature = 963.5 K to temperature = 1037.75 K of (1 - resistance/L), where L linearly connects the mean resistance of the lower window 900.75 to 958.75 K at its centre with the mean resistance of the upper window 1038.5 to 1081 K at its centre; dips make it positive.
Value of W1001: 9.9 K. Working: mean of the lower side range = 5.27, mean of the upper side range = 5.31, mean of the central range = 4.59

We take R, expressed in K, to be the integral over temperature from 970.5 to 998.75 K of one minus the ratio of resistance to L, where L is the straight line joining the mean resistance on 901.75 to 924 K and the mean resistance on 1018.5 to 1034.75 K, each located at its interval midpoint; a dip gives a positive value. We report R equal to 5.5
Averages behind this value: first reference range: 5.66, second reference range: 5.02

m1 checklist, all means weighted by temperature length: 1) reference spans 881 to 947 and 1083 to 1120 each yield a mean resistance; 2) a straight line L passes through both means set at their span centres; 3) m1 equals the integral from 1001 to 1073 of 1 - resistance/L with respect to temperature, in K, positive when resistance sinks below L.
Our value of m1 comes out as 6.58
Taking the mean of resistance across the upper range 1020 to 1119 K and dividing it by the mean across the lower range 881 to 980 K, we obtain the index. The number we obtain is 1.12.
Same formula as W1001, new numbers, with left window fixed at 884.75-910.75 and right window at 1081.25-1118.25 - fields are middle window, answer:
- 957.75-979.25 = 5.4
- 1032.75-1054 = 1.4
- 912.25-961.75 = 0.3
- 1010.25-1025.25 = 1.7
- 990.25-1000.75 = 1.1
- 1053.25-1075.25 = 1.4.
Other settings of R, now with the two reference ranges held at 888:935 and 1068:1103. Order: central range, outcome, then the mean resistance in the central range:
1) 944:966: 2.36 K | 4.79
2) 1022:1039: 1.21 K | 5.07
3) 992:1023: 3.12 K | 4.88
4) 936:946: 0.82 K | 4.92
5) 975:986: 3.11 K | 3.87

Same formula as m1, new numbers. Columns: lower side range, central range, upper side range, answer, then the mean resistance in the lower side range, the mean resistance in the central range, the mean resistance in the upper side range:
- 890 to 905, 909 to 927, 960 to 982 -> -3.8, 5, 5.69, 3.89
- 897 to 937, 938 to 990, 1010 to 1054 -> 8.7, 5.43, 4.41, 5.1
